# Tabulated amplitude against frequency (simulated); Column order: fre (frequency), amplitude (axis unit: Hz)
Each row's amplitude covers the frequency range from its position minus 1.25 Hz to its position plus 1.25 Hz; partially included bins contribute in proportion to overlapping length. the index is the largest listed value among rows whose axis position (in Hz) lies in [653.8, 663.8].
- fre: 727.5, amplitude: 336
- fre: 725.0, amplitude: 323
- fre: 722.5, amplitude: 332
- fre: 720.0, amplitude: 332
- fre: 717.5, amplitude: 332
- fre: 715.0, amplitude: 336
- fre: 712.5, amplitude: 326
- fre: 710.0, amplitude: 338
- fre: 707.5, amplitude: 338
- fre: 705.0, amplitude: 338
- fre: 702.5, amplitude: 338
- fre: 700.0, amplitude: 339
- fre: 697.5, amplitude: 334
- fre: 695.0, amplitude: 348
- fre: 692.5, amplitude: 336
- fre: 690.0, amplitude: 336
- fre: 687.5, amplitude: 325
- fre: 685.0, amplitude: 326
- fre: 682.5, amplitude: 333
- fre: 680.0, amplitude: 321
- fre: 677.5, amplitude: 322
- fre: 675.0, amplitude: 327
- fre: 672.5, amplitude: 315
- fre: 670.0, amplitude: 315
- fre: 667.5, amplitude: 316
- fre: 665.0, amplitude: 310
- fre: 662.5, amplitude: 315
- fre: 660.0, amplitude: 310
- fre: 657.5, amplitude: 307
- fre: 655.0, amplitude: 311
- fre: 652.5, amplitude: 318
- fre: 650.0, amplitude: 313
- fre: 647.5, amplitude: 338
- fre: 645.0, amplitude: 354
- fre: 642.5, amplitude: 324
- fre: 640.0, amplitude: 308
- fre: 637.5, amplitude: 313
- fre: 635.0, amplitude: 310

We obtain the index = 315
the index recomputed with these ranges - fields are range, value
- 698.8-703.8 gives 339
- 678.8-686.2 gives 333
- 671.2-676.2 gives 327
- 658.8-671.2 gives 316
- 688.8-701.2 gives 348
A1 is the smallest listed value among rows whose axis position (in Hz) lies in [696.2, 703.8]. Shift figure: 334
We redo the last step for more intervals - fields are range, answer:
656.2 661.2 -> 307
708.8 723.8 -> 326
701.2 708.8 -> 338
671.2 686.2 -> 315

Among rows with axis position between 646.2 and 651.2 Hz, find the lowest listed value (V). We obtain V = 313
